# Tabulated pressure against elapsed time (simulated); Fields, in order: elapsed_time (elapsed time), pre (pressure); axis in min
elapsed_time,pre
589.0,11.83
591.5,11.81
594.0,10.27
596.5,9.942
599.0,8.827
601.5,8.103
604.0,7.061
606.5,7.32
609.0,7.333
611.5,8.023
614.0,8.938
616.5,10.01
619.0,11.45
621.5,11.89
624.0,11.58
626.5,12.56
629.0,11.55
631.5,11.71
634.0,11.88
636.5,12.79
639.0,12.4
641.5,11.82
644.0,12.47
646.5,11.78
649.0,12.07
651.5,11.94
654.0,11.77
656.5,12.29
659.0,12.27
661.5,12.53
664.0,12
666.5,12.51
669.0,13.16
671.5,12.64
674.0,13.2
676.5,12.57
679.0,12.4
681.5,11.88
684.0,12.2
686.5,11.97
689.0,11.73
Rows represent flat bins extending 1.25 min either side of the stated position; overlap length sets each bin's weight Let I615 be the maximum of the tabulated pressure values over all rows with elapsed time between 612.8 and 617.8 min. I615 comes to 10.01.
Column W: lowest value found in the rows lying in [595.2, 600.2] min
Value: 8.827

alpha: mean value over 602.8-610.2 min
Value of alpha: 7.24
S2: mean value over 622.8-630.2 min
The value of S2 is 11.9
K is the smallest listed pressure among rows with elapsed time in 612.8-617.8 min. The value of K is 8.938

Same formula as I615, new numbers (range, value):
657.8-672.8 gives 13.16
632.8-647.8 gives 12.79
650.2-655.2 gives 11.94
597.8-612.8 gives 8.827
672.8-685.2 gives 13.2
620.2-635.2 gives 12.56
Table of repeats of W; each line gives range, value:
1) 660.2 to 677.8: 12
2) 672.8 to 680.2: 12.4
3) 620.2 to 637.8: 11.55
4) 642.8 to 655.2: 11.77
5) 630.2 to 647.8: 11.71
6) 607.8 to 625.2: 7.333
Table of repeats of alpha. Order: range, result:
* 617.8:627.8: 11.9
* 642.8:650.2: 12.1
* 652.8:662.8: 12.2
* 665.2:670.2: 12.8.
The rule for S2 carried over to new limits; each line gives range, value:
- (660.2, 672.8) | 12.6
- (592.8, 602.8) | 9.27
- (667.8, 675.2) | 13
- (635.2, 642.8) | 12.3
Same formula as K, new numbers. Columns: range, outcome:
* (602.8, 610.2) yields 7.061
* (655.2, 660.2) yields 12.27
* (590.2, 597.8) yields 9.942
